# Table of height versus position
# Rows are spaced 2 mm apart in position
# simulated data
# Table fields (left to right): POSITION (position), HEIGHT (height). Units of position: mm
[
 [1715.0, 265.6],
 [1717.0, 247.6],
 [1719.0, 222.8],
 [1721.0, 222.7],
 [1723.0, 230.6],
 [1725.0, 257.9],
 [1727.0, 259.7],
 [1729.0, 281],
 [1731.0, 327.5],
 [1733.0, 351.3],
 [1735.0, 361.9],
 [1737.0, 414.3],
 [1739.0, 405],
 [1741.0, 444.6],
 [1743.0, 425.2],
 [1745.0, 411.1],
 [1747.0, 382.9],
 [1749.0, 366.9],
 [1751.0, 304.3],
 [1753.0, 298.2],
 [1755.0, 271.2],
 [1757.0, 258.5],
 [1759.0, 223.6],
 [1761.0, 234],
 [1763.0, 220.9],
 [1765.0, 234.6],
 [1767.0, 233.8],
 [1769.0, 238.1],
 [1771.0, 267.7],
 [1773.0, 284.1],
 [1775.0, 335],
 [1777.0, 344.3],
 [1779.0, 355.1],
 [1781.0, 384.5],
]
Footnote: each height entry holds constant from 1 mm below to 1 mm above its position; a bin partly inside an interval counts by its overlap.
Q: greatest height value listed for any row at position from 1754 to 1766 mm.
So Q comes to 271.2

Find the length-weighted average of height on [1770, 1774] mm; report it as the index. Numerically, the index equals 276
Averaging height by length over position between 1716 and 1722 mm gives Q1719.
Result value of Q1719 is 231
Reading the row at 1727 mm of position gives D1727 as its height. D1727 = 259.7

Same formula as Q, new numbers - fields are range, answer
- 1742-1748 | 425.2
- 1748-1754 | 366.9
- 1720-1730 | 281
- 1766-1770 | 238.1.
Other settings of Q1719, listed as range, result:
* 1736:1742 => 421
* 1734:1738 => 388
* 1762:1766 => 228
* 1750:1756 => 291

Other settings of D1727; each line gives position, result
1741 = 444.6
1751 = 304.3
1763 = 220.9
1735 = 361.9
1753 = 298.2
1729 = 281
